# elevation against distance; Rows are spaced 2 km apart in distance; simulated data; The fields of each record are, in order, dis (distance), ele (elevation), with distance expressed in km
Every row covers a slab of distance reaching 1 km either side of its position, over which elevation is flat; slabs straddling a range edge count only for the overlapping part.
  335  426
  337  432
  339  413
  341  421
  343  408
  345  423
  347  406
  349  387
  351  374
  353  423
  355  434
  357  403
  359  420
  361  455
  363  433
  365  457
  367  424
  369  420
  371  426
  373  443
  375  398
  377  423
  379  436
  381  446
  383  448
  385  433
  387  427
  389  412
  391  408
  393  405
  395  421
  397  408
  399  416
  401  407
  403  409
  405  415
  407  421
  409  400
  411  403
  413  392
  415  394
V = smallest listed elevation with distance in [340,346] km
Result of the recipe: 408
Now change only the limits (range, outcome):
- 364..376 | 398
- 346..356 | 374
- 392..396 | 405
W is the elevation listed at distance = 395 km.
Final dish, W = 421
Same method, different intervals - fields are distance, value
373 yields 443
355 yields 434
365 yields 457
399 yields 416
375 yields 398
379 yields 436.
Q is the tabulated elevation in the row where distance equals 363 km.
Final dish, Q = 433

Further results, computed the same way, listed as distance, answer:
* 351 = 374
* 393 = 405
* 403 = 409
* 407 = 421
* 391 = 408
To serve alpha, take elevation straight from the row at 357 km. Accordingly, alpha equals 403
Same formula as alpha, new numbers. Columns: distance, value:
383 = 448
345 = 423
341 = 421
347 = 406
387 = 427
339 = 413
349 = 387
